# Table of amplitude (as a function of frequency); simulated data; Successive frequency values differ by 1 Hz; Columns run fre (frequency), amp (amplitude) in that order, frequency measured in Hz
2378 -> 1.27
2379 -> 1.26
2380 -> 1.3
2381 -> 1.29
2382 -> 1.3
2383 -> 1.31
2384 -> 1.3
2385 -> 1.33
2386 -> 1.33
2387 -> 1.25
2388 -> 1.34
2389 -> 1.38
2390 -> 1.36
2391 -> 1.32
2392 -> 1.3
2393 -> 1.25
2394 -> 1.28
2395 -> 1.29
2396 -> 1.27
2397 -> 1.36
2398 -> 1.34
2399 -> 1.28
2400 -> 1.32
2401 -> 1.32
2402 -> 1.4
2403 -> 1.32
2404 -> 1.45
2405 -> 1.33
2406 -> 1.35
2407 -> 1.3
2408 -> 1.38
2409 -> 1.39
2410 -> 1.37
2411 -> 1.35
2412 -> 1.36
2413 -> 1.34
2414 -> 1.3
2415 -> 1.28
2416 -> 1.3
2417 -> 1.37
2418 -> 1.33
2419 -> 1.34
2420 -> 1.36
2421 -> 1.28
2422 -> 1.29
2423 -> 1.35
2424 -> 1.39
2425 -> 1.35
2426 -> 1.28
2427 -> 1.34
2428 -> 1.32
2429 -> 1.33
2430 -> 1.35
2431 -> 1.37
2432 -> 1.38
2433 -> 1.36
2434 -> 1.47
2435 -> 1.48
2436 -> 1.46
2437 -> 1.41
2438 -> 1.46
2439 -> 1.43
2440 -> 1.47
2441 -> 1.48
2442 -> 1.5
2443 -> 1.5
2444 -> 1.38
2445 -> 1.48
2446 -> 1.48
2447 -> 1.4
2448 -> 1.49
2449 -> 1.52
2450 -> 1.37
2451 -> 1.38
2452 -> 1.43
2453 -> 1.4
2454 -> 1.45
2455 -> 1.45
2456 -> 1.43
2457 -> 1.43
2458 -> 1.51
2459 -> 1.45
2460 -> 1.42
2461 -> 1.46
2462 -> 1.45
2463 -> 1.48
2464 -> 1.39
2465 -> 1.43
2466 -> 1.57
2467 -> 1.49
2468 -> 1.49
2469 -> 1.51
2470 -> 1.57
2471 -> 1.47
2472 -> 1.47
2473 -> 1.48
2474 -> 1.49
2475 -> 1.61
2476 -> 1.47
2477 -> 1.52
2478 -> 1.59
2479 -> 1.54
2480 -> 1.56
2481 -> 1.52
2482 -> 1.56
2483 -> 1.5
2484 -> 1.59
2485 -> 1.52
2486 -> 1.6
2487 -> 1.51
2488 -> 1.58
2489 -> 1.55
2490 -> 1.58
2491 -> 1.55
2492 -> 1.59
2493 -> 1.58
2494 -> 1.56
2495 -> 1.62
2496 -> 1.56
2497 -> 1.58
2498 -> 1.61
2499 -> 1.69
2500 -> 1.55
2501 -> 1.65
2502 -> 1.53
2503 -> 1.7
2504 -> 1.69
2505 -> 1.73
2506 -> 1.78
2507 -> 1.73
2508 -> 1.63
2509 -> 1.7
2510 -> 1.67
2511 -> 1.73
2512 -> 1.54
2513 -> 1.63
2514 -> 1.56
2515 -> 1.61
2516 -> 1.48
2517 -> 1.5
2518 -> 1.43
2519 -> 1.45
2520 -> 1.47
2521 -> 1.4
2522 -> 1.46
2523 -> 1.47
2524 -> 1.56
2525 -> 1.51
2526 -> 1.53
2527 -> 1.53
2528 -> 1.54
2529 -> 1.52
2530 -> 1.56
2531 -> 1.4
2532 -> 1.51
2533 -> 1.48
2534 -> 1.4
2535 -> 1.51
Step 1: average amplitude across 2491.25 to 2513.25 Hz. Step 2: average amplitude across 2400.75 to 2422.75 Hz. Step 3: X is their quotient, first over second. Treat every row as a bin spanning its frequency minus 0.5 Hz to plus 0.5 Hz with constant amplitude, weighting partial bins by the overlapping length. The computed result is 1.2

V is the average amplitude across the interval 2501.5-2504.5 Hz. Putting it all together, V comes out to 1.64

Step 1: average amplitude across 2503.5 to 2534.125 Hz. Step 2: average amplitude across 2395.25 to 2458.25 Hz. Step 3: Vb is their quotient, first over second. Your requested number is 1.1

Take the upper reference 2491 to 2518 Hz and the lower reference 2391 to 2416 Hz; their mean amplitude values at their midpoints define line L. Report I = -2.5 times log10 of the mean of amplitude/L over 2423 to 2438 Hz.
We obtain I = 0.02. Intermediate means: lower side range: 1.33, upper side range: 1.62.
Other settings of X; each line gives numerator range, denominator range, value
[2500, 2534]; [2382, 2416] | 1.18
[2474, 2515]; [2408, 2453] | 1.15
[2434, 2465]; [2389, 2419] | 1.09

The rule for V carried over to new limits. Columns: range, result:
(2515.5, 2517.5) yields 1.49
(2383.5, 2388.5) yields 1.31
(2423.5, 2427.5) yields 1.34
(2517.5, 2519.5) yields 1.44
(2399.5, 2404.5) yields 1.36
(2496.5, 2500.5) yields 1.61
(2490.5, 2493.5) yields 1.57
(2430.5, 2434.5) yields 1.4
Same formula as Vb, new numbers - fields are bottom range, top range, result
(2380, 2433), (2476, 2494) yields 1.17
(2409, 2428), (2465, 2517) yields 1.18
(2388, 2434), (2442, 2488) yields 1.11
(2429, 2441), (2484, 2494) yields 1.10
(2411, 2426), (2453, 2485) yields 1.12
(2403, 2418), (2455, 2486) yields 1.11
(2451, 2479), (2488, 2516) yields 1.10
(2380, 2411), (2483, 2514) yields 1.22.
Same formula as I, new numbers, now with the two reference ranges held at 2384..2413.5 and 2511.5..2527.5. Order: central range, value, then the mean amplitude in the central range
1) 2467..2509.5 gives -0.08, 1.58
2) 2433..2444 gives -0.05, 1.46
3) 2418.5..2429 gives 0.03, 1.33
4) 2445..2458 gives -0.02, 1.44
